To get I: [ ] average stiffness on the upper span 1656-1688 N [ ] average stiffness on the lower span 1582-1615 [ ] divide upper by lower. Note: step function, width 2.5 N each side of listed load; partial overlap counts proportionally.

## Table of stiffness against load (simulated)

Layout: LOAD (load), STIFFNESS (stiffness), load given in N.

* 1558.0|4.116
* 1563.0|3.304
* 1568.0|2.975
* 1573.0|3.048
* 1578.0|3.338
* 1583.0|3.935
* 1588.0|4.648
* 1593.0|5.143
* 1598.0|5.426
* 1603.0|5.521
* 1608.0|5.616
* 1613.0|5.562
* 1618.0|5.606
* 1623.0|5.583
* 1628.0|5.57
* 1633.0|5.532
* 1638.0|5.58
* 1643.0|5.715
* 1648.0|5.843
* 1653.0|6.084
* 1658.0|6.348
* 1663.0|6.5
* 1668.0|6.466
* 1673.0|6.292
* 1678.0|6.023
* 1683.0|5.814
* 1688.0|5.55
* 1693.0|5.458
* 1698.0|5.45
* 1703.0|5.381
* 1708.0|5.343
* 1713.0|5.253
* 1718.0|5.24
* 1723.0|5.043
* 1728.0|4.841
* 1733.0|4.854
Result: 1.2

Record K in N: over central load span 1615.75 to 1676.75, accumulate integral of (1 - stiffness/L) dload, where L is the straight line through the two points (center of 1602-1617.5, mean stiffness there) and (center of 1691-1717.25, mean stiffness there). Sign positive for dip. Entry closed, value -4.9 N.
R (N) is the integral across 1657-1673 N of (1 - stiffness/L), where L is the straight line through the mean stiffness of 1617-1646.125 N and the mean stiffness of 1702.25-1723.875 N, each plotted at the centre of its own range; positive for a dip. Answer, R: -2.82 N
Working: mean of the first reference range 5.6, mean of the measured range 6.42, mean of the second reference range 5.26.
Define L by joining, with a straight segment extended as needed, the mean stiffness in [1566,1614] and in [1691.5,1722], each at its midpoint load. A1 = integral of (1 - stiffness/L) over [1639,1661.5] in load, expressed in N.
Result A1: -4.8 N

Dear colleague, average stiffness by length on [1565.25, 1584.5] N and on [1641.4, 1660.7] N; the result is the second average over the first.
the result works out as 1.83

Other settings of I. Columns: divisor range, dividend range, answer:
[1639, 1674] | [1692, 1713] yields 0.88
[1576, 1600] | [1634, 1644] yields 1.25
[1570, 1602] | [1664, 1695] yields 1.39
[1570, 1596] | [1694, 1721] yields 1.32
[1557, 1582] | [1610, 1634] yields 1.67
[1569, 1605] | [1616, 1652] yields 1.30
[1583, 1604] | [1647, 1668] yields 1.25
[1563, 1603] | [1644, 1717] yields 1.42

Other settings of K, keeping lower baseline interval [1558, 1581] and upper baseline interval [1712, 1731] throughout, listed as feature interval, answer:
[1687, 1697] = -1.61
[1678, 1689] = -2.74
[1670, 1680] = -3.65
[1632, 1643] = -4.06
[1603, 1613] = -4.92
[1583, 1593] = -3.10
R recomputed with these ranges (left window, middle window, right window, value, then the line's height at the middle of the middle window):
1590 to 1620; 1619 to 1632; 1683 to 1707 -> -0.25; 5.47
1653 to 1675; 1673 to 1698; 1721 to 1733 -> 0.57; 5.87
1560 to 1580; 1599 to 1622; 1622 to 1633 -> -3.42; 4.86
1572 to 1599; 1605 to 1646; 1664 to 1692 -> -4.79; 5.02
